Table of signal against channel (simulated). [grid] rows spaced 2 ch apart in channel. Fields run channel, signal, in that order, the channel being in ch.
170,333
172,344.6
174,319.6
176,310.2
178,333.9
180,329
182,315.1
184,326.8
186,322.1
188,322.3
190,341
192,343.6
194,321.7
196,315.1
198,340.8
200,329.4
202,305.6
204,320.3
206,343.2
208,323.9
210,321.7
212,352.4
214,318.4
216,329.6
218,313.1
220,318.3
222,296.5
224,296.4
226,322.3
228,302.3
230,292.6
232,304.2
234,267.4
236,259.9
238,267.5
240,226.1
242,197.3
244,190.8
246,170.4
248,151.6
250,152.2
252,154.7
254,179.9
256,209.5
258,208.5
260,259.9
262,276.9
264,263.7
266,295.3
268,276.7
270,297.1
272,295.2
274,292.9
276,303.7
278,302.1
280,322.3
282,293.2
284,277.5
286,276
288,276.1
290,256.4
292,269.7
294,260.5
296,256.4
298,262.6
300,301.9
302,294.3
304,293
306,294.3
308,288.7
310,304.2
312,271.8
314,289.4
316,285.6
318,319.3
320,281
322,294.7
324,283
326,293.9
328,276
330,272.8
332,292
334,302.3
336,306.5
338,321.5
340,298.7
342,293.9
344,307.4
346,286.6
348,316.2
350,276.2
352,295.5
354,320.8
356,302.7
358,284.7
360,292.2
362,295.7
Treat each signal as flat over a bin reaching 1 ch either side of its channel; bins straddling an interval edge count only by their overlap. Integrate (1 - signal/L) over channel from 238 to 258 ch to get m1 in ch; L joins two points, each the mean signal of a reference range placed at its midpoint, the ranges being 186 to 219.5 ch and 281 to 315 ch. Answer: 7.7 ch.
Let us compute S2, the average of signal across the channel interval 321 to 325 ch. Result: 289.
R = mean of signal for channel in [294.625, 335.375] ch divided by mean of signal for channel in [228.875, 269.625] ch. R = 1.24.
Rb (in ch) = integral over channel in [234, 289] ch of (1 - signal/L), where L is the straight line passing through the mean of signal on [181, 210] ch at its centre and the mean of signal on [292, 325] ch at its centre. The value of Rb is 9.9 ch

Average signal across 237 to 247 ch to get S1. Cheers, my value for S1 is 210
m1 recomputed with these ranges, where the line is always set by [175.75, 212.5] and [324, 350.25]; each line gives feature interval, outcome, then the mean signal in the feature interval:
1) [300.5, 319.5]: 0.5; 293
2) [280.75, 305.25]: 2.3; 277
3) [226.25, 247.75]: 4.8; 247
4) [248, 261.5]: 5.2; 194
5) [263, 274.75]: 0.9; 287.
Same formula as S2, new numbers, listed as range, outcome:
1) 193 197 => 318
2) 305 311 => 296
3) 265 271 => 290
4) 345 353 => 294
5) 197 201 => 335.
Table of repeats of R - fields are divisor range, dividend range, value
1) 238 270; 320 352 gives 1.35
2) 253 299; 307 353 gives 1.09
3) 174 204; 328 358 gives 0.92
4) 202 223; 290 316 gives 0.87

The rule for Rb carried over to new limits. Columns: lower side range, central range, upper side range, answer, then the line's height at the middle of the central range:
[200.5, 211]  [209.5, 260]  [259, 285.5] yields 8.8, 308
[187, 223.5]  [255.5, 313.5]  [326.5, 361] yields 5.5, 309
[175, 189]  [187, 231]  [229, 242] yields -4.3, 293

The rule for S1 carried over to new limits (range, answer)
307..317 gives 288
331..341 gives 304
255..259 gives 209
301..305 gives 294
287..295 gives 266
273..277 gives 298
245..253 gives 157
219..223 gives 307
